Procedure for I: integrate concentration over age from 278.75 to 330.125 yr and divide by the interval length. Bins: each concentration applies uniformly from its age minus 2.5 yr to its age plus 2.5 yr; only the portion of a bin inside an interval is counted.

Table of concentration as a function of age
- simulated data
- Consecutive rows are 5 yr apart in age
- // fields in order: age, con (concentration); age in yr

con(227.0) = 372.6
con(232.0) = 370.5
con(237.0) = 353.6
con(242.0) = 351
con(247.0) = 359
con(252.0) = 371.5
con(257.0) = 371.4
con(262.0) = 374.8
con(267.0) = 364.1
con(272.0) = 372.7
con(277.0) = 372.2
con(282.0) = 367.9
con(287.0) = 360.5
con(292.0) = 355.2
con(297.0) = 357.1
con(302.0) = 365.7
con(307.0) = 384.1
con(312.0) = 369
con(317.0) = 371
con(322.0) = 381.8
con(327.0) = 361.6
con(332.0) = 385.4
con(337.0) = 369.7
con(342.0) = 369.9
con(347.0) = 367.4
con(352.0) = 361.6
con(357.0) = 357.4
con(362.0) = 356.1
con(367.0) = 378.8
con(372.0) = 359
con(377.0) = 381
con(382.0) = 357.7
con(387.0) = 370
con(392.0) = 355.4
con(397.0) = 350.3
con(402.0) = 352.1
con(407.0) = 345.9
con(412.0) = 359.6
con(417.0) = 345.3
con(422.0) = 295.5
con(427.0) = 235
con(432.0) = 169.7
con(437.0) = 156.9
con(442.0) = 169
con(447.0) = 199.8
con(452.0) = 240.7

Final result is 368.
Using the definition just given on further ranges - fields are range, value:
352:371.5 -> 363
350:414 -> 360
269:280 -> 372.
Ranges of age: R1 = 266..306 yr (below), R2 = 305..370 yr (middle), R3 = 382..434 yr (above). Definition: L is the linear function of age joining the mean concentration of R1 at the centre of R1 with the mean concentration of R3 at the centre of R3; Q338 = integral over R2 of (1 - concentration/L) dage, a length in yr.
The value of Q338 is -4.4 yr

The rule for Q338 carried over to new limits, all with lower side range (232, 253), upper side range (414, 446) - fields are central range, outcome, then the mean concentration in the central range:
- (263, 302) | -3.9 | 365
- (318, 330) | -2.7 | 372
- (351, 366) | -4.4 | 360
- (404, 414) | -4.5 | 352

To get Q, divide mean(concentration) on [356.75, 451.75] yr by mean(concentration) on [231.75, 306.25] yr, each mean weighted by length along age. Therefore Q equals 0.84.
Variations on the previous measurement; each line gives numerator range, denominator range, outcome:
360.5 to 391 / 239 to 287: 1.00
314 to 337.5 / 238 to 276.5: 1.02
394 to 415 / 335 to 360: 0.96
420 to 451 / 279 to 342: 0.55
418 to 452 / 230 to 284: 0.58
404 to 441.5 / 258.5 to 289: 0.73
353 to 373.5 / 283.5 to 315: 0.99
